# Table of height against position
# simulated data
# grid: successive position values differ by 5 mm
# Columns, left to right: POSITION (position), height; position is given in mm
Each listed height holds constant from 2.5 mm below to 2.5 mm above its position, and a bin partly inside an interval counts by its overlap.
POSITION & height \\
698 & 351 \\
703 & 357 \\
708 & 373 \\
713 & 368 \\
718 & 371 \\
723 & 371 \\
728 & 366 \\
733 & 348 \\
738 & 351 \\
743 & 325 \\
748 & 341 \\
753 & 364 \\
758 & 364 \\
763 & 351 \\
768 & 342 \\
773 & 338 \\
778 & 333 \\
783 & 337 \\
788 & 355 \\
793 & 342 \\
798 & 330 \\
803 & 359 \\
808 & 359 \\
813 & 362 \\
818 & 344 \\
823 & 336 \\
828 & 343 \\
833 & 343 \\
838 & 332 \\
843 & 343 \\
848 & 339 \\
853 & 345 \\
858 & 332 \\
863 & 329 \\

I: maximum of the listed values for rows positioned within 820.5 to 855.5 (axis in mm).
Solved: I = 345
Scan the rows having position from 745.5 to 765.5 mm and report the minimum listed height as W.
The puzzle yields 341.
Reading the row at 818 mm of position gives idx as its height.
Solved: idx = 344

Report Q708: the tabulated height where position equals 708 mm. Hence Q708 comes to 373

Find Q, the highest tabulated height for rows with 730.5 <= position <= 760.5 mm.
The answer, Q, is 364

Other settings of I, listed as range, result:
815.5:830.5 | 344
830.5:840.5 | 343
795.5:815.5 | 362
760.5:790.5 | 355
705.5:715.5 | 373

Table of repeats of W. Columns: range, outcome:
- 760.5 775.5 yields 338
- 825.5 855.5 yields 332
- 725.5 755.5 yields 325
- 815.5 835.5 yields 336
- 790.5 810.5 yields 330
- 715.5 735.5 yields 348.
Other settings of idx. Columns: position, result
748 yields 341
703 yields 357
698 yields 351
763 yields 351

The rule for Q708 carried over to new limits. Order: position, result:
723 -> 371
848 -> 339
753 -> 364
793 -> 342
